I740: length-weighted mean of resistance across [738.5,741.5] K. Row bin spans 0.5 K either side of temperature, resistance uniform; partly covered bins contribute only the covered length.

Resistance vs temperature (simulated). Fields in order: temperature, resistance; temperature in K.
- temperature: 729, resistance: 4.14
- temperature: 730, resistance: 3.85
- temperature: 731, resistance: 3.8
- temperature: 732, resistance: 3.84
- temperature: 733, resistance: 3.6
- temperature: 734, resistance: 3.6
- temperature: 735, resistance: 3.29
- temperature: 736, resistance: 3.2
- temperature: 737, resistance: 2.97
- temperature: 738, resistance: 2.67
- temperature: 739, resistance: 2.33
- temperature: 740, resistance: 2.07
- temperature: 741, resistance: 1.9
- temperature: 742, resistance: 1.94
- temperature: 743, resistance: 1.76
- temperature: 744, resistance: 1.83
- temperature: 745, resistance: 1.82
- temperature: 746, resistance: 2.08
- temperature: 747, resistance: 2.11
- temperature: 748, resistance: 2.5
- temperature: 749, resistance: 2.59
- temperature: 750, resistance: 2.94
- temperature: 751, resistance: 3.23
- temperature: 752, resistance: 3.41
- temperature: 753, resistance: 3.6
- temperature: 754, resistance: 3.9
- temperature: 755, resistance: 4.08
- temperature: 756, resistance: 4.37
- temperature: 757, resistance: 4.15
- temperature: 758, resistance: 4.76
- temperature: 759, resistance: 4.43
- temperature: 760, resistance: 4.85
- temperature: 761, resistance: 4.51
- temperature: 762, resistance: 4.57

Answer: 2.1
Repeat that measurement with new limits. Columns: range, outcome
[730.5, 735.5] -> 3.63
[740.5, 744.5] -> 1.86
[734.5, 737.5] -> 3.15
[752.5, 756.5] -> 3.99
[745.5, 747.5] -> 2.09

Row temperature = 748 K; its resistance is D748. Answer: 2.5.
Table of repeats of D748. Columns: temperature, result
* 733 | 3.6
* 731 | 3.8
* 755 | 4.08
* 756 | 4.37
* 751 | 3.23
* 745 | 1.82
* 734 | 3.6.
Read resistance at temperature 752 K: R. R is 3.41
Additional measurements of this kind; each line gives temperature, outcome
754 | 3.9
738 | 2.67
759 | 4.43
